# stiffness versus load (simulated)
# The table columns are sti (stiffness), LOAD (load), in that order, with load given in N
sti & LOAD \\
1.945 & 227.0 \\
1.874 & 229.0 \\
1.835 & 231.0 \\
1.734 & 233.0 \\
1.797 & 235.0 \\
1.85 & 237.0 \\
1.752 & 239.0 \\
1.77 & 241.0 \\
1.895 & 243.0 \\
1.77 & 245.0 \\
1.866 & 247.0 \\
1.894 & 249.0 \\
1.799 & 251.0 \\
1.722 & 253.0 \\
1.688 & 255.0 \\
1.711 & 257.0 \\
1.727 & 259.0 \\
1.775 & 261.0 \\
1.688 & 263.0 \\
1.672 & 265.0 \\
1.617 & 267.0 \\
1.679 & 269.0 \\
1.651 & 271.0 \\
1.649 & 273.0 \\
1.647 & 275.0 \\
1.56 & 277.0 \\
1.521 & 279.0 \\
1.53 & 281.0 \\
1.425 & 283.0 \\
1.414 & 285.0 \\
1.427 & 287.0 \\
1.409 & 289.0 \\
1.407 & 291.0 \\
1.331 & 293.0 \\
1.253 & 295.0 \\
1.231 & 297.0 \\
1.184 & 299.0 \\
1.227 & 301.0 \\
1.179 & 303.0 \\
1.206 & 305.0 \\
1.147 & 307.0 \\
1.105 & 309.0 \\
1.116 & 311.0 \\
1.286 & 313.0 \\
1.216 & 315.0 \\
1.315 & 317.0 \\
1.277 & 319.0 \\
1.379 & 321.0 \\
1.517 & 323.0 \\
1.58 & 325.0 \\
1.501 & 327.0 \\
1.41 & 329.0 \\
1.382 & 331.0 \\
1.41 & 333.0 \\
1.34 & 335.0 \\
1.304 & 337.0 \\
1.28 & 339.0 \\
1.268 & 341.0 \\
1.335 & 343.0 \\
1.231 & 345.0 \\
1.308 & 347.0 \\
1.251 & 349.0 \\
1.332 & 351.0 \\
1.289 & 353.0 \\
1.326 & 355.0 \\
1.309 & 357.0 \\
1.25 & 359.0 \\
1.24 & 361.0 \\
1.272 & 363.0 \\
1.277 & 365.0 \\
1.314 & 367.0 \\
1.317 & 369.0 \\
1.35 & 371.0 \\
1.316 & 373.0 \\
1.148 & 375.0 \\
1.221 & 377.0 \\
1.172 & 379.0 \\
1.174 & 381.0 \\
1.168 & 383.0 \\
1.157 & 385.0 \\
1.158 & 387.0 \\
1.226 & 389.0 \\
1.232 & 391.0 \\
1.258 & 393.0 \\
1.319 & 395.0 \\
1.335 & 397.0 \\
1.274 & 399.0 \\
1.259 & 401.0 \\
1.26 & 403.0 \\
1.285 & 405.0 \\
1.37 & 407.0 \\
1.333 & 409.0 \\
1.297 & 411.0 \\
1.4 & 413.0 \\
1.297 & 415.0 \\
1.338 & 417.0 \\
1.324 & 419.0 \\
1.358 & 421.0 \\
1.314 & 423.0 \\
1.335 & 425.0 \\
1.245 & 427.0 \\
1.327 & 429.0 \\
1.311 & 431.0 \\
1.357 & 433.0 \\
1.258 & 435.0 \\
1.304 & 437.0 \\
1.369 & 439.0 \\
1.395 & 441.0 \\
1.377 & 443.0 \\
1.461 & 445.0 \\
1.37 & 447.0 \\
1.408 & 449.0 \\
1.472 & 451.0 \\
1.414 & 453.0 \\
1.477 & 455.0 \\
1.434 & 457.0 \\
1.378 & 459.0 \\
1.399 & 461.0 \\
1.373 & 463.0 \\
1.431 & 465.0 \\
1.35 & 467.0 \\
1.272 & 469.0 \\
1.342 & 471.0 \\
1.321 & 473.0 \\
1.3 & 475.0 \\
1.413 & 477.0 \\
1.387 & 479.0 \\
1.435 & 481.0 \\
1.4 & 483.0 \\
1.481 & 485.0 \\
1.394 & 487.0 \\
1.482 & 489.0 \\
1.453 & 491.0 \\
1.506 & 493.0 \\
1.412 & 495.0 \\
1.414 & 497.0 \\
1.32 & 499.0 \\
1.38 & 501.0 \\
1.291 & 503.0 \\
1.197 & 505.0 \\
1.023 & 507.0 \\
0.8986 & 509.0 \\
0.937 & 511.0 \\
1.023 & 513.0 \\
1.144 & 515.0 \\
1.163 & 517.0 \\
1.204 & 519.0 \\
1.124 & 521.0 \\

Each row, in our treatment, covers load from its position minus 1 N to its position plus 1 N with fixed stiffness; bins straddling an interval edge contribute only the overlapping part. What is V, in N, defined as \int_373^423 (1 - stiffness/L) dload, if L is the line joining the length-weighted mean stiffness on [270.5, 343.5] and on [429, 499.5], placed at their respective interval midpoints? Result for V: 4.02 N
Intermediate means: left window 1.36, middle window 1.27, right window 1.39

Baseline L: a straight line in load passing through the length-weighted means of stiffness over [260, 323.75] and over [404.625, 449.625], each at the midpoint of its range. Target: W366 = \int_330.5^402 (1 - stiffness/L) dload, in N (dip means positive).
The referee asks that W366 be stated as 5.2 N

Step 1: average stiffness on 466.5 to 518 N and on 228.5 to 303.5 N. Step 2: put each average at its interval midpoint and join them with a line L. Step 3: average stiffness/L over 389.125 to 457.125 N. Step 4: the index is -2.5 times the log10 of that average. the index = 0.04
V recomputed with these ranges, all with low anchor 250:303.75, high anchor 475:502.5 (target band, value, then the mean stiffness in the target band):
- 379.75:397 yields 2.9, 1.22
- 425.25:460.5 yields 1.6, 1.37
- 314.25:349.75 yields 3.4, 1.35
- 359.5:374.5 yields 1.9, 1.29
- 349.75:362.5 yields 1.7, 1.29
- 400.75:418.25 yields 1.7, 1.32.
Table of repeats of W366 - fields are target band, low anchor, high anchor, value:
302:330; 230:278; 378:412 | 4.0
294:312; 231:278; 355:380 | 4.1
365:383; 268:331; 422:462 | 1.7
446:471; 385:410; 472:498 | -0.5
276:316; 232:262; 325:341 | 6.4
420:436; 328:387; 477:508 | 0.2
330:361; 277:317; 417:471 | 0.4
